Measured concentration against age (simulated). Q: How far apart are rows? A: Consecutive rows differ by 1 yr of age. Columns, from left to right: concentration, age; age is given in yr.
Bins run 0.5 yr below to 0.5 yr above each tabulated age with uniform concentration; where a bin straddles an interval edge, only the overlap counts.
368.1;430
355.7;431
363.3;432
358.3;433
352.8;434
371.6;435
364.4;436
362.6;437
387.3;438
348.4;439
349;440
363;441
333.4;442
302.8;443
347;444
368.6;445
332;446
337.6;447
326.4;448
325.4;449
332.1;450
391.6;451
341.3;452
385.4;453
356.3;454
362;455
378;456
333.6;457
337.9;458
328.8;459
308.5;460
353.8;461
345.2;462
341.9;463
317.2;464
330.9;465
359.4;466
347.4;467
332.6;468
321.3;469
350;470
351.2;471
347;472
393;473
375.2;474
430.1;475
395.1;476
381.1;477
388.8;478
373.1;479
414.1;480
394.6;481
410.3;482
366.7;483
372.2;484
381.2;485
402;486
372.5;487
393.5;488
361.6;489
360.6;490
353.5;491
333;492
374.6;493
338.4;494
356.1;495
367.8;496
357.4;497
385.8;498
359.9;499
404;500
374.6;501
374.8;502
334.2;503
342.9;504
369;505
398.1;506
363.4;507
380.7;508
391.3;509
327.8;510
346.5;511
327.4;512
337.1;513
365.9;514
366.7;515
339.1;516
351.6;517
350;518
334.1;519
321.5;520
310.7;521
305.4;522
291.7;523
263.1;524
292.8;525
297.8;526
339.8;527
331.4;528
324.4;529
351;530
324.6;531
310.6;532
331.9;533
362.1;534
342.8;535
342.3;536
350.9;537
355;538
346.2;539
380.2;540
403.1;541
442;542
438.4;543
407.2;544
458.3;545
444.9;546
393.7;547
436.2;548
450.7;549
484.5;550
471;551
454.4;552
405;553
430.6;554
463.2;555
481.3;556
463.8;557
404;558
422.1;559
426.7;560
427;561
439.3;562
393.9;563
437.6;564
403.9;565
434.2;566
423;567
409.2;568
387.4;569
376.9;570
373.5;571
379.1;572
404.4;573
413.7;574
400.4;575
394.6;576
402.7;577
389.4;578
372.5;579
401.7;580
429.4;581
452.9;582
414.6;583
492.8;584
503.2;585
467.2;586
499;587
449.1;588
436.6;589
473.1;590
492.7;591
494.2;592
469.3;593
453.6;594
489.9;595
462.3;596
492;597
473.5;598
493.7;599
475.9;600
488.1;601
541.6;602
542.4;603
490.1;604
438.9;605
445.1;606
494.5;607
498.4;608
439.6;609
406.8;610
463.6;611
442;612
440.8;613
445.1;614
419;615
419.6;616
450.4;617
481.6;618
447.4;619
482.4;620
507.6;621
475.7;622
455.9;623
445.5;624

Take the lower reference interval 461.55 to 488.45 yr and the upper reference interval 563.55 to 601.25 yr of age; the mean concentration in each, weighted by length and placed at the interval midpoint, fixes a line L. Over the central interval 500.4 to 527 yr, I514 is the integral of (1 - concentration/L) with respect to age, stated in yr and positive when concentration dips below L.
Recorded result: 3.61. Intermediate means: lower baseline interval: 370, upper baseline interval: 439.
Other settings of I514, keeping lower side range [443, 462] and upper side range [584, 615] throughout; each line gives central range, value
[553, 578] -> 1.6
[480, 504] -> 0.5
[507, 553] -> 5.5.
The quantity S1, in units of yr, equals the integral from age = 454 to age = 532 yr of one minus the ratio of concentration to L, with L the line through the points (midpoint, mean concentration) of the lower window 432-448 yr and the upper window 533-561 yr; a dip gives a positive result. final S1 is 5.8 yr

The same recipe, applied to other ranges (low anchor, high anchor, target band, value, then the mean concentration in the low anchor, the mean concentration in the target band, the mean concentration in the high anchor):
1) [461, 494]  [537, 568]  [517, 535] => 3.7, 367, 322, 426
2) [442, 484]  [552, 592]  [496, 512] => 0.7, 356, 366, 429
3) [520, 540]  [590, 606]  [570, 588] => 0.8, 326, 422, 485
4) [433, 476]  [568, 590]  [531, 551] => 0.3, 351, 394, 422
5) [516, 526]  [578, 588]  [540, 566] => -3.6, 314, 434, 445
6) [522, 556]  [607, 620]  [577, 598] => -1.5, 380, 456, 449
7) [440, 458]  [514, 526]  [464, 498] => -3.3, 348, 369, 322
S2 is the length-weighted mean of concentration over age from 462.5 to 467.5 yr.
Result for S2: 339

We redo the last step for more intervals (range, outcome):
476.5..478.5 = 385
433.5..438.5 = 368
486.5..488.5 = 383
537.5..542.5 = 385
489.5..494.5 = 352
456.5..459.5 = 333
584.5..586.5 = 485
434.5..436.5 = 368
